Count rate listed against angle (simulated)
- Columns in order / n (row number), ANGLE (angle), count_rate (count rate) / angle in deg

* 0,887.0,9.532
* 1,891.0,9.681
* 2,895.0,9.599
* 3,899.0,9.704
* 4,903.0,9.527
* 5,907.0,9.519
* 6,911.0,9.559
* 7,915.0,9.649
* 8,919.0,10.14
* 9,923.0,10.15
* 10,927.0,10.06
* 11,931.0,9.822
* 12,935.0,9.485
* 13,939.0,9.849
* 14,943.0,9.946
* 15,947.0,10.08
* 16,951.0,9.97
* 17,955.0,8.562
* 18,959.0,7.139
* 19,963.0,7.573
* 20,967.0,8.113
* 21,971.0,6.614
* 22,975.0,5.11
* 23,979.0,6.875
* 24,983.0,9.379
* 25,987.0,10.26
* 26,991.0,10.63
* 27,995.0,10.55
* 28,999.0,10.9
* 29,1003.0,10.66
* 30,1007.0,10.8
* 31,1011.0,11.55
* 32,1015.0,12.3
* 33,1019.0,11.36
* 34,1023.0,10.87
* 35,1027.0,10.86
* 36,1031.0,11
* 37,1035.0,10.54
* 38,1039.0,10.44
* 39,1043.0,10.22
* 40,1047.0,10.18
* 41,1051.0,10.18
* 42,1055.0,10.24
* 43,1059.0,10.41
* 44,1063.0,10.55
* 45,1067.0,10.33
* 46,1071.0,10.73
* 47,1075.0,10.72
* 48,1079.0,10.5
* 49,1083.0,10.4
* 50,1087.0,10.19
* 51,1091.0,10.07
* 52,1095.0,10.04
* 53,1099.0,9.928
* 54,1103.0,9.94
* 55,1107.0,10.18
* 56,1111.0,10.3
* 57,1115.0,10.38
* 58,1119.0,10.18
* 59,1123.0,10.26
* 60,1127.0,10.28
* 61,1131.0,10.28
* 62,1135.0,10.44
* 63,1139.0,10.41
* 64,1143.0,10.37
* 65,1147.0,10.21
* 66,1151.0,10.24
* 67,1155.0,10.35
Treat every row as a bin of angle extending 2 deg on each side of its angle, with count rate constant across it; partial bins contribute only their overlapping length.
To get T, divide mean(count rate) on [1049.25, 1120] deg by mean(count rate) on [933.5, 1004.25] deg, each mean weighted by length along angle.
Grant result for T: 1.15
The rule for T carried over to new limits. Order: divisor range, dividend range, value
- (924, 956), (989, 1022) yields 1.13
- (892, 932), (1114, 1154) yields 1.05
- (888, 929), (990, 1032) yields 1.13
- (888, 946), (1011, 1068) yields 1.10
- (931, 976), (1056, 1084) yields 1.23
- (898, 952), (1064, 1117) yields 1.05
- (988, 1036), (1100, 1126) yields 0.93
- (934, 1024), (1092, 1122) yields 1.07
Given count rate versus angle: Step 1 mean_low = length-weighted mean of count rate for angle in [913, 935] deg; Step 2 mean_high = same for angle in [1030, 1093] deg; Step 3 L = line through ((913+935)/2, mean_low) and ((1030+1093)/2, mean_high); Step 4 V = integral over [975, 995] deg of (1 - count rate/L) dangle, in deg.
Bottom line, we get 2.3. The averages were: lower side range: 9.92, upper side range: 10.4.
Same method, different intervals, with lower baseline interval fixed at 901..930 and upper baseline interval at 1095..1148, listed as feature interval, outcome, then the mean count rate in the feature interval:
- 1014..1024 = -1.5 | 11.5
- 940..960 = 1.2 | 9.27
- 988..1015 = -2.6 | 10.9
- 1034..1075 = -1.2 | 10.4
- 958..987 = 7.2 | 7.47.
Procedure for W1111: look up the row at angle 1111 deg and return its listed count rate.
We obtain 10.3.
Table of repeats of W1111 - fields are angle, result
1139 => 10.41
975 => 5.11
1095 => 10.04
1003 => 10.66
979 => 6.875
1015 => 12.3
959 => 7.139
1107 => 10.18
